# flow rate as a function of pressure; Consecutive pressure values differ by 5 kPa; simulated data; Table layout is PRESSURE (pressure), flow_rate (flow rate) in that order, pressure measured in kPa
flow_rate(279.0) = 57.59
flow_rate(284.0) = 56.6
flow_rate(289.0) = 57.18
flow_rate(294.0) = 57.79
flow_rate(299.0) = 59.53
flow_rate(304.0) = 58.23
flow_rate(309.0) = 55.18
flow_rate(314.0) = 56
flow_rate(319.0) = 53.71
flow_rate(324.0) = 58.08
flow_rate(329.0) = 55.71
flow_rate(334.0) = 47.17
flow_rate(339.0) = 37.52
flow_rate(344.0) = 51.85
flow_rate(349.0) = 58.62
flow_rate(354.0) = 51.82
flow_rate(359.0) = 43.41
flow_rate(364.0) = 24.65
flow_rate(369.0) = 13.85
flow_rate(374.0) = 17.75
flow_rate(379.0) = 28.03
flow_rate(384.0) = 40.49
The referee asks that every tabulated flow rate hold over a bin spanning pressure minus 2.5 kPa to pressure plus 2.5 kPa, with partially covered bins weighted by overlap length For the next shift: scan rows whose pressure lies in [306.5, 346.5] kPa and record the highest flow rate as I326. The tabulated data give 58.08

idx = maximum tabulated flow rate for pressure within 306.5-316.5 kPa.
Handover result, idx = 56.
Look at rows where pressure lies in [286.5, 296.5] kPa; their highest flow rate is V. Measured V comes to 57.79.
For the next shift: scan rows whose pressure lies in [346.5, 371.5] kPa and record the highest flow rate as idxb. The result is 58.62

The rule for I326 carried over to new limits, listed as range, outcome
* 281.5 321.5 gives 59.53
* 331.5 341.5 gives 47.17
